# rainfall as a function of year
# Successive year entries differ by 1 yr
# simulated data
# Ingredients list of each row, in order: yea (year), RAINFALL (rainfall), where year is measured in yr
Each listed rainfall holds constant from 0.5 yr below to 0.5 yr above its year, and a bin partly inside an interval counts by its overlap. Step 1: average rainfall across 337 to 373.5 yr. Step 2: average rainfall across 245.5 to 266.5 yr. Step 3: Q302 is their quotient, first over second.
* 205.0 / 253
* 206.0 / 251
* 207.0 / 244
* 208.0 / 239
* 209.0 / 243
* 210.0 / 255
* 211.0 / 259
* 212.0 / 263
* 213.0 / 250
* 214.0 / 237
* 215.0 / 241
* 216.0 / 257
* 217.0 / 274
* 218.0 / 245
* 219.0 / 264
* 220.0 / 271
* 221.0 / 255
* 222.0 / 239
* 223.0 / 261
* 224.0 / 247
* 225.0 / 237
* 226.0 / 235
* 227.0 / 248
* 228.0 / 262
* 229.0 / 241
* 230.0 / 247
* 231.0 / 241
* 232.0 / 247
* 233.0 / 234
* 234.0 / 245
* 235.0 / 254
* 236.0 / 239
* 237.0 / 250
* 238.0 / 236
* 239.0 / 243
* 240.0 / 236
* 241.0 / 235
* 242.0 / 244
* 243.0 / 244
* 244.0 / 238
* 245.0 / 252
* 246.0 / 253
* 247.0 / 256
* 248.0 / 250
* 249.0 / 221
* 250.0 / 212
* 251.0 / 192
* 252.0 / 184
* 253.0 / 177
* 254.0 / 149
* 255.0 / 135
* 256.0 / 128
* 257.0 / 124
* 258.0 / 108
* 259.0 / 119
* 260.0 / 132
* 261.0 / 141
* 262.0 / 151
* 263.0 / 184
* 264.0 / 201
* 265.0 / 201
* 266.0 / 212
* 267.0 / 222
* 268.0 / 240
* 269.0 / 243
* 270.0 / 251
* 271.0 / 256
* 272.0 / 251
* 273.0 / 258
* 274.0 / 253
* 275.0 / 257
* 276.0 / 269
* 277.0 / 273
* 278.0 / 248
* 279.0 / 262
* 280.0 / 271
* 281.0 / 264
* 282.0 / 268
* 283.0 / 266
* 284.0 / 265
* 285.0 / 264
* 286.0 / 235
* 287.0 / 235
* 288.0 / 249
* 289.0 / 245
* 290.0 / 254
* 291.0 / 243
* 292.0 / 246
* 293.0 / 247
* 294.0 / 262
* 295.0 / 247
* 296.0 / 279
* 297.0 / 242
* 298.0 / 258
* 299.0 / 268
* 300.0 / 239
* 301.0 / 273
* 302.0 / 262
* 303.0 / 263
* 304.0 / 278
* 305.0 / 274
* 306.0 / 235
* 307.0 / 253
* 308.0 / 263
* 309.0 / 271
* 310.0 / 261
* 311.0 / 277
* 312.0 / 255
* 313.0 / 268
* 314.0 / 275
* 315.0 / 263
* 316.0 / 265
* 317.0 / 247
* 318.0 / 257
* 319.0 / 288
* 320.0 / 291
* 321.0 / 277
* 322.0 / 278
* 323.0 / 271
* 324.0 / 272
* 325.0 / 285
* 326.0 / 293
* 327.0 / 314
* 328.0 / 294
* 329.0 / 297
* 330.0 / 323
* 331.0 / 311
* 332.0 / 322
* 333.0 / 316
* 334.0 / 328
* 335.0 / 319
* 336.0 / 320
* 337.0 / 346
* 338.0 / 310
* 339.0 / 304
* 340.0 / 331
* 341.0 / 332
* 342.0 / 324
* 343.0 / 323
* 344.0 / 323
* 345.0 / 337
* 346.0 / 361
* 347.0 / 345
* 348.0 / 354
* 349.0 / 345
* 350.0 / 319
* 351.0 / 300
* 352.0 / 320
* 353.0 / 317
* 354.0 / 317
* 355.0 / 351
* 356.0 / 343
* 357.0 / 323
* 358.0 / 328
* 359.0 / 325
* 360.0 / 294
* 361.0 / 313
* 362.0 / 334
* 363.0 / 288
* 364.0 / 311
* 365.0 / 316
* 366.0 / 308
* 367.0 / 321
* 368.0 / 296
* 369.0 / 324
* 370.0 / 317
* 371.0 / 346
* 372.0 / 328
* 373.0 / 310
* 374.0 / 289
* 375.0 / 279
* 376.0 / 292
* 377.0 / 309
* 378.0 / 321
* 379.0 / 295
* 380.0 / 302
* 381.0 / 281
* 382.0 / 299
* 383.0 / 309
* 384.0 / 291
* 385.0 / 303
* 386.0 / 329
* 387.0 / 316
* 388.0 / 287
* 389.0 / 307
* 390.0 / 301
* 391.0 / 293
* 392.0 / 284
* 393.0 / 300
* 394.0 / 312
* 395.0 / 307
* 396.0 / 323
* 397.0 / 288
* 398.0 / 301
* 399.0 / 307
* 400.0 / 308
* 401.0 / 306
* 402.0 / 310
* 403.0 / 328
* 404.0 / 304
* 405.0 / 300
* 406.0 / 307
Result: 1.8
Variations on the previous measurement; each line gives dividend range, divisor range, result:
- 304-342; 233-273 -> 1.38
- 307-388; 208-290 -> 1.32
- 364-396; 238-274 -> 1.49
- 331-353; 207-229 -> 1.30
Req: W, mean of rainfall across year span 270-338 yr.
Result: 271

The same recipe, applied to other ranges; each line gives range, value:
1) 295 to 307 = 260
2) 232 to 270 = 206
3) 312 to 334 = 286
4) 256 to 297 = 229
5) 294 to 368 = 297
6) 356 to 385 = 309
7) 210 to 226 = 253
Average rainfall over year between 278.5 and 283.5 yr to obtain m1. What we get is 266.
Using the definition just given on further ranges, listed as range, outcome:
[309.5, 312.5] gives 264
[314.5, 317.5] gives 258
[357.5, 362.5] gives 319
